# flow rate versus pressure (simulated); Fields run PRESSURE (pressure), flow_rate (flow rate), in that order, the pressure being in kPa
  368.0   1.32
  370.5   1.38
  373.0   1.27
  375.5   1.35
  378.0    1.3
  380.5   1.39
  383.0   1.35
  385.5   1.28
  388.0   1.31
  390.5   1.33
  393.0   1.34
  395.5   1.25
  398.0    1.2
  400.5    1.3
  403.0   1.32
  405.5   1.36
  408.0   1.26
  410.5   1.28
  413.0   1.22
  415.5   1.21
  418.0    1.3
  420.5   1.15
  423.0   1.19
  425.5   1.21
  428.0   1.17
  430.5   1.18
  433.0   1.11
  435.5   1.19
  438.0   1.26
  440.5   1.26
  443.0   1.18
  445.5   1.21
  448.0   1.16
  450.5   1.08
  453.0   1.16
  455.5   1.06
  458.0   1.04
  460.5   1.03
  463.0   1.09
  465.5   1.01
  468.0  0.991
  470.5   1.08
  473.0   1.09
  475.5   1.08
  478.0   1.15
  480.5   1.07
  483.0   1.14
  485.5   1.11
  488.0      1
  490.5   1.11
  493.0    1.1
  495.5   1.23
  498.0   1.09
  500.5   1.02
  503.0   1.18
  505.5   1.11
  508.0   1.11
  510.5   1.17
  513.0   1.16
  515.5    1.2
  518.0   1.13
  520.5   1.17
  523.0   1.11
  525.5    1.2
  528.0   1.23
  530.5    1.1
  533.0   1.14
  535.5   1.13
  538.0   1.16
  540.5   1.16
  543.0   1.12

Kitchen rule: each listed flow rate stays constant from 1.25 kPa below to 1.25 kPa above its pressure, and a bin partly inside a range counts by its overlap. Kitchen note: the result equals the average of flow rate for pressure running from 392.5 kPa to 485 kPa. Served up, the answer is 1.17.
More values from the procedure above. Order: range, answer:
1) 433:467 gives 1.13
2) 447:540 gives 1.11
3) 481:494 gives 1.09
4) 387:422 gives 1.27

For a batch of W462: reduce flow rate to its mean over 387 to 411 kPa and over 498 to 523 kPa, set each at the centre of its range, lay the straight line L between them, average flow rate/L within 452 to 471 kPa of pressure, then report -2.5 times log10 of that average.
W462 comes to 0.144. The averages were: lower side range 1.3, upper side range 1.14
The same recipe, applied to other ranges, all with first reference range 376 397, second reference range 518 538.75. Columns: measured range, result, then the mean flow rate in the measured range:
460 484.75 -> 0.136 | 1.08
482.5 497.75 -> 0.081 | 1.11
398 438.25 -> 0.045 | 1.23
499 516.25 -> 0.041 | 1.13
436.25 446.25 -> 0.025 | 1.23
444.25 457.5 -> 0.105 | 1.13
